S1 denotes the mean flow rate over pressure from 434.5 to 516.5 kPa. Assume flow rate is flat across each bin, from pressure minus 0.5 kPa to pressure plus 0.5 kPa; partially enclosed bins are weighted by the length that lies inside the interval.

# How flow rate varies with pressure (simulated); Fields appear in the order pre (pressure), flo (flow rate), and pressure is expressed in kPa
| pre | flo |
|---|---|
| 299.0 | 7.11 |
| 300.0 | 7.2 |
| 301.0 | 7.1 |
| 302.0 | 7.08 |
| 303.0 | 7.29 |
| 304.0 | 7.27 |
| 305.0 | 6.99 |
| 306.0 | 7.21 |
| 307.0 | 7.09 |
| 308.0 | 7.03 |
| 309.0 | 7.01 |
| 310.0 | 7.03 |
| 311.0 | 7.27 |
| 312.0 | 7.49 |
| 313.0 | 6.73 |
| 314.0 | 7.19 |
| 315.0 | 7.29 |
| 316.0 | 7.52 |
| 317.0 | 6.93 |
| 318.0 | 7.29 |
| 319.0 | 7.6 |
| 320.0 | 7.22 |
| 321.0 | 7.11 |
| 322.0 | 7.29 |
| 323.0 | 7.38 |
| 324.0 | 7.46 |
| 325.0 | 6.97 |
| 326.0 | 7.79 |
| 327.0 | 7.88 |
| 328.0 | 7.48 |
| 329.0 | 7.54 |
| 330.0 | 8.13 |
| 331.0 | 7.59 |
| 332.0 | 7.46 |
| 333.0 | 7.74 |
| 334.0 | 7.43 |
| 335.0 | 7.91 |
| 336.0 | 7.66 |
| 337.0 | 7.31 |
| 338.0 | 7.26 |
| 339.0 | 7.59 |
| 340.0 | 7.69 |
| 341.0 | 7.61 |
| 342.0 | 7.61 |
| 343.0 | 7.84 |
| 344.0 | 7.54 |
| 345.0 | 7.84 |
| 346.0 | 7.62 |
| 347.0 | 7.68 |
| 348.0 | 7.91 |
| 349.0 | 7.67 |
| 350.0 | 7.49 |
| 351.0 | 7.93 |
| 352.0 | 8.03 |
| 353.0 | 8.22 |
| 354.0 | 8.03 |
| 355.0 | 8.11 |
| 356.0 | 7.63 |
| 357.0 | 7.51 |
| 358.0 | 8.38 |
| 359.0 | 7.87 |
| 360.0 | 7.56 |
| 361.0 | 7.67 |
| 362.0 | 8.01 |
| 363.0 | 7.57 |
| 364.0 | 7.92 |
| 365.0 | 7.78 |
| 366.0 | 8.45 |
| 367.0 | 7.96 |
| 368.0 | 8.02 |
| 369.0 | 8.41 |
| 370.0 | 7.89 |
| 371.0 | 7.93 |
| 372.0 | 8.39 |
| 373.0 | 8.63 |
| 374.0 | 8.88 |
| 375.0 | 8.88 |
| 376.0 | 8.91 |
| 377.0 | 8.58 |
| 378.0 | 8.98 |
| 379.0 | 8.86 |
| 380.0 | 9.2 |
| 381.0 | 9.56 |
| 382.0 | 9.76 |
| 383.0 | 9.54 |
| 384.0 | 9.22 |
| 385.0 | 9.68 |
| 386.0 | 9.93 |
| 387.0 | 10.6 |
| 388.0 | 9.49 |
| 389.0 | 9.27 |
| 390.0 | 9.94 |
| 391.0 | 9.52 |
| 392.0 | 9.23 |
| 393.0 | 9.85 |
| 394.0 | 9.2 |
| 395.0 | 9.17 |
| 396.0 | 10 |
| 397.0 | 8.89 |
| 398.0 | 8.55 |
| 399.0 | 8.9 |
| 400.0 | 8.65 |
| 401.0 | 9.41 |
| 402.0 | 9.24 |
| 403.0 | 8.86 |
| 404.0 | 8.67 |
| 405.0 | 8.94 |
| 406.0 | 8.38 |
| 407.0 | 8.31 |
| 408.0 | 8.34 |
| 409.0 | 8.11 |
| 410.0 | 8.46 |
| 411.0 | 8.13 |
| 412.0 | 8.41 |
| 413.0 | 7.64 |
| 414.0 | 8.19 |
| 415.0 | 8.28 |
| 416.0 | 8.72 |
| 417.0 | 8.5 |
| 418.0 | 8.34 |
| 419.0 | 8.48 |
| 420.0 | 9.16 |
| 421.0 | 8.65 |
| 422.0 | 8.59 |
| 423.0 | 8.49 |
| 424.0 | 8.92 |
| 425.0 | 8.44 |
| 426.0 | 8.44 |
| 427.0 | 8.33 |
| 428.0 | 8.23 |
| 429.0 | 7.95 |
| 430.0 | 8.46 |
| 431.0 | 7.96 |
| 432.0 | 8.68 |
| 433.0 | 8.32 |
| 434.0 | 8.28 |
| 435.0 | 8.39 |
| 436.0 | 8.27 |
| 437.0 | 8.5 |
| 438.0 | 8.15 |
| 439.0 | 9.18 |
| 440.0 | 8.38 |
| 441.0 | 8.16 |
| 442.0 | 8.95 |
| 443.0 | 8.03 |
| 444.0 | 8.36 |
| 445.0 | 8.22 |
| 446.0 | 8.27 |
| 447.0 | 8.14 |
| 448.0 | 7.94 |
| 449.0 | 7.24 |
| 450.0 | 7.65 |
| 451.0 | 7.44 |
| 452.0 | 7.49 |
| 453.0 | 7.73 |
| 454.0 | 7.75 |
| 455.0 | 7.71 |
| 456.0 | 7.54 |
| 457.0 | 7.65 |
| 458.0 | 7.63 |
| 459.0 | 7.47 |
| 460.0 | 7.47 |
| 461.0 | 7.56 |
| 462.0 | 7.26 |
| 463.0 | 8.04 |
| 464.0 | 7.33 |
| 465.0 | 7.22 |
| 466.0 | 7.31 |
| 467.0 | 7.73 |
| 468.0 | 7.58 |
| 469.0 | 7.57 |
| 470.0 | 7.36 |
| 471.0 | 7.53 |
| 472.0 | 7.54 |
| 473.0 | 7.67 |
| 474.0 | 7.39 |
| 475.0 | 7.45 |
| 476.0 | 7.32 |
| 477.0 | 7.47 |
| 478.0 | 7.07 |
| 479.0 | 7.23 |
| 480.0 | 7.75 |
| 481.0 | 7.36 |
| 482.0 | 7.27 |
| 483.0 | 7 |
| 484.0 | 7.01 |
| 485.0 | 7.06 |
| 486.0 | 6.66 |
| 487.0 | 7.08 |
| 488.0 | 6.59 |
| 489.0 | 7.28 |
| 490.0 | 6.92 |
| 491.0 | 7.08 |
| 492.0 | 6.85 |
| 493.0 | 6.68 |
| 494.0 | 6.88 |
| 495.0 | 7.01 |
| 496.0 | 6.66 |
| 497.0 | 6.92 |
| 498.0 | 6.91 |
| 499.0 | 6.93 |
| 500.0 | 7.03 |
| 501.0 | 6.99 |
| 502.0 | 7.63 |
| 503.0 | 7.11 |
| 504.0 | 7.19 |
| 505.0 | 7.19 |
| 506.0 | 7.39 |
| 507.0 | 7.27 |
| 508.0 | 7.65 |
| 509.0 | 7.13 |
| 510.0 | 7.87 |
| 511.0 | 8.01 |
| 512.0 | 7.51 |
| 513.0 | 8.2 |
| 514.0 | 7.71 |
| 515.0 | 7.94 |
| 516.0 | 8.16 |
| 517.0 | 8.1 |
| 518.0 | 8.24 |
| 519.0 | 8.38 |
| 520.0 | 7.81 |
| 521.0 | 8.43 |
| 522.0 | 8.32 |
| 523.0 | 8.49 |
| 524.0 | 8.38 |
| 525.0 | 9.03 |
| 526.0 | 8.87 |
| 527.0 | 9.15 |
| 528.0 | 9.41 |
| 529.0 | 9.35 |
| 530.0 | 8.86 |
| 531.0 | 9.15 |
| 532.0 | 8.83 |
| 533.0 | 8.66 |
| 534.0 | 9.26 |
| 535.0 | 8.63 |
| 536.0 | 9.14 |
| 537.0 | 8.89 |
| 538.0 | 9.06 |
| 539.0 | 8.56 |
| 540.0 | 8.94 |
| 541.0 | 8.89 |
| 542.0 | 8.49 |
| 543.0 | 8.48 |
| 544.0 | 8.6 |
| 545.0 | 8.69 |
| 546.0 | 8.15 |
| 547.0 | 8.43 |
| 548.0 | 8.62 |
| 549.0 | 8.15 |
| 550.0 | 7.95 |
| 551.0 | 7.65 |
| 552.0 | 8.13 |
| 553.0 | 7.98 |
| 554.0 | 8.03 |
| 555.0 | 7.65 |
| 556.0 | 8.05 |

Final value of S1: 7.53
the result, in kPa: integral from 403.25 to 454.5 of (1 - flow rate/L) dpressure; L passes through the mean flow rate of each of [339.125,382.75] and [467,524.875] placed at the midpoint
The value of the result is -3.3 kPa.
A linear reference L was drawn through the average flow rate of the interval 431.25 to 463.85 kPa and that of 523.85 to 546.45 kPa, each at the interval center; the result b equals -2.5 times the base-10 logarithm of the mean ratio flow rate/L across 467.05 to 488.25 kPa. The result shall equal 0.14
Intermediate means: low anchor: 7.99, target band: 7.3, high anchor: 8.86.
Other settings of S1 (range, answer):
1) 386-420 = 8.89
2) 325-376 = 7.86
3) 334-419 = 8.45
